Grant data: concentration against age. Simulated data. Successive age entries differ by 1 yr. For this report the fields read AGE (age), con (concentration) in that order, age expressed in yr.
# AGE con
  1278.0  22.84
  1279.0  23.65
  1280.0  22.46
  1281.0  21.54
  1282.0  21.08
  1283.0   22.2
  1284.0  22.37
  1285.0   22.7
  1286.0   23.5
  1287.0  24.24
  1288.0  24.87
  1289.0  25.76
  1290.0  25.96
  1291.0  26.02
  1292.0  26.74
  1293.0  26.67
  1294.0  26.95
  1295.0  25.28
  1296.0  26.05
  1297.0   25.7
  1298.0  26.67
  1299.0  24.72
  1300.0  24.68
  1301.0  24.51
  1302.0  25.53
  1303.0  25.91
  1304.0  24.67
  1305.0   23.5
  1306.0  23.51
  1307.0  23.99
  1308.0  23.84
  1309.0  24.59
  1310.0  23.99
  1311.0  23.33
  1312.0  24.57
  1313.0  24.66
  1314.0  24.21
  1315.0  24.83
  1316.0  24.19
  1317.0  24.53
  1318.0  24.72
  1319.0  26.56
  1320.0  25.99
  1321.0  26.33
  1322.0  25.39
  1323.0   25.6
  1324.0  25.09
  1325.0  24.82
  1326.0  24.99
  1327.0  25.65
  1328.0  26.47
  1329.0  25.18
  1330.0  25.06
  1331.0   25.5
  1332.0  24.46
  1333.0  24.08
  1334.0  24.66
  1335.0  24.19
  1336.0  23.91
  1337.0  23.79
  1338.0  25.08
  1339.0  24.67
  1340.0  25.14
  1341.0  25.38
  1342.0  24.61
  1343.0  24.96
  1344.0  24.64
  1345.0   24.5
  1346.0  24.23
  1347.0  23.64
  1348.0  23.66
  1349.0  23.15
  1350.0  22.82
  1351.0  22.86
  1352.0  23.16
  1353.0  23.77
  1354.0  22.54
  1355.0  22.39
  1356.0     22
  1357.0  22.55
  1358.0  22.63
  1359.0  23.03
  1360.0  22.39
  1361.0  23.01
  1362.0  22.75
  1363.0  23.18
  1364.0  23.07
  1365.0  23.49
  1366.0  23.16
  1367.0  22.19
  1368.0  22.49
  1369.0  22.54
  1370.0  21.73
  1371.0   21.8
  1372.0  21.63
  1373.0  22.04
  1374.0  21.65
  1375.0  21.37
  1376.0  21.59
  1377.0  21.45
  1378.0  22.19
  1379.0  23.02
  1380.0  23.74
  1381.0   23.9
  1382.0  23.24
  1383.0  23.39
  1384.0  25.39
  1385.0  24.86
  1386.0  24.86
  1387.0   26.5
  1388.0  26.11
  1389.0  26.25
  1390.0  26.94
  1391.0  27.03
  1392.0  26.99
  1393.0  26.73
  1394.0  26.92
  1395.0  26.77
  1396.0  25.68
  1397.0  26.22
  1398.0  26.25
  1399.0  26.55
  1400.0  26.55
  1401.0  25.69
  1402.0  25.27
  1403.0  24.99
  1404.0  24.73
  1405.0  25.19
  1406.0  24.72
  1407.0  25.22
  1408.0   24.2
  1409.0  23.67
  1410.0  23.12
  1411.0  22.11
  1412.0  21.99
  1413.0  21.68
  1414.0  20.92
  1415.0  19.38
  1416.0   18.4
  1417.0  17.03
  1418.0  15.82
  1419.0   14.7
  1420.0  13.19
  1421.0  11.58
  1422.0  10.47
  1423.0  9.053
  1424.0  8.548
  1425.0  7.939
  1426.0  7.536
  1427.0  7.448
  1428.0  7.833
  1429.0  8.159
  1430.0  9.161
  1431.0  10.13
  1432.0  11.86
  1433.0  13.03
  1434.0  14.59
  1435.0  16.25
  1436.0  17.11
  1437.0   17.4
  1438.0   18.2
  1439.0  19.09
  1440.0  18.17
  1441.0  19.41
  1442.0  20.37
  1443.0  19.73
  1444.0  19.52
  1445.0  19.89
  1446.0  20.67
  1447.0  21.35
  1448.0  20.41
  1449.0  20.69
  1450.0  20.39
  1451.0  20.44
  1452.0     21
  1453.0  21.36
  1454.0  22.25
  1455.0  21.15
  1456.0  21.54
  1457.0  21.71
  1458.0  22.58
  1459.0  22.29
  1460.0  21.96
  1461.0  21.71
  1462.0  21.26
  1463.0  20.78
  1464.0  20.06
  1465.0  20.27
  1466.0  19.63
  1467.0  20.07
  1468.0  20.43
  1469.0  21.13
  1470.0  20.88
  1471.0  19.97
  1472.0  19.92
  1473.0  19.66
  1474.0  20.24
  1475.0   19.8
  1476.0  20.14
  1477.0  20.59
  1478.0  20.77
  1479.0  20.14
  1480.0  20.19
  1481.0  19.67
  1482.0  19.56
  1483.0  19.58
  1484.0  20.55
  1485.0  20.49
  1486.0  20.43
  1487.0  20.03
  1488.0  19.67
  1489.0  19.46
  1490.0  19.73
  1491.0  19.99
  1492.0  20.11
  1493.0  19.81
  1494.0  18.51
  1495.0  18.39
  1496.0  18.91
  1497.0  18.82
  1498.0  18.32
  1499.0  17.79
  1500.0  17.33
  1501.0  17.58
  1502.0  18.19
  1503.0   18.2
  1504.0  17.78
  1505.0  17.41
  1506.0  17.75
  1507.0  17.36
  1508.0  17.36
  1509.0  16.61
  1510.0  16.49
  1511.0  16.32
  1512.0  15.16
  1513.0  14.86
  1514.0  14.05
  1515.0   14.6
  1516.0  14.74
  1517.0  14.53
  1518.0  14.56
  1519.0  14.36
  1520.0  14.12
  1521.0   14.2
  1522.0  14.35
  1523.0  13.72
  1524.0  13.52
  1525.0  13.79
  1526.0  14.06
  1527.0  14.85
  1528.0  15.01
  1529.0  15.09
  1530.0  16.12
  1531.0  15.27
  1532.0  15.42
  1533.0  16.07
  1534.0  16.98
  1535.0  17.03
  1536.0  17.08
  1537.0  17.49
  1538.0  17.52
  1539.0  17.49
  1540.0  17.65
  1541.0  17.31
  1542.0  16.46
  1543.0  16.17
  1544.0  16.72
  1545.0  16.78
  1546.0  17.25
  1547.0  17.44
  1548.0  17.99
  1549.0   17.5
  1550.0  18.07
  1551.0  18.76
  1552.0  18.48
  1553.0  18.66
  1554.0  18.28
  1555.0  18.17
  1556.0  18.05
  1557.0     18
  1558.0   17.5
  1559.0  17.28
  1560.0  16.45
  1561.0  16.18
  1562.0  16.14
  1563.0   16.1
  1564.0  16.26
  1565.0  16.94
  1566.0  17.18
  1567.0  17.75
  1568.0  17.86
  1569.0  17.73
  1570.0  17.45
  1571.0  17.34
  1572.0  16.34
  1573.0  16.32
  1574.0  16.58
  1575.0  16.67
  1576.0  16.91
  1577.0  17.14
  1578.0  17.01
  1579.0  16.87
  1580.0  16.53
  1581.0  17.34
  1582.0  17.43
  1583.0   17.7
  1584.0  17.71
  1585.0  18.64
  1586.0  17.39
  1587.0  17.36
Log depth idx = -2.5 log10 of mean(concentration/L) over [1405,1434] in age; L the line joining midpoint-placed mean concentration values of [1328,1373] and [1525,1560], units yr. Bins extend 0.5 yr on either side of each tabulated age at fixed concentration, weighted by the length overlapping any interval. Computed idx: 0.35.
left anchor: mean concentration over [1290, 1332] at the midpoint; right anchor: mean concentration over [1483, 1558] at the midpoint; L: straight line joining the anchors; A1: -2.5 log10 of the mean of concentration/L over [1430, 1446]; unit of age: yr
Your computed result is 0.20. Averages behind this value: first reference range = 25.2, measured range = 16.9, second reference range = 17.1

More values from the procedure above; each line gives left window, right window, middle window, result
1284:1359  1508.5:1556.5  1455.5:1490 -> -0.11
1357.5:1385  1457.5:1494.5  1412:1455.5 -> 0.29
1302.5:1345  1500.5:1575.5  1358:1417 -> -0.07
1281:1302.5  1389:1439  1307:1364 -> -0.07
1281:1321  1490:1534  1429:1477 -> -0.04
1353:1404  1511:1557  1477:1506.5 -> -0.05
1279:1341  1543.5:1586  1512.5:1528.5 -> 0.28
